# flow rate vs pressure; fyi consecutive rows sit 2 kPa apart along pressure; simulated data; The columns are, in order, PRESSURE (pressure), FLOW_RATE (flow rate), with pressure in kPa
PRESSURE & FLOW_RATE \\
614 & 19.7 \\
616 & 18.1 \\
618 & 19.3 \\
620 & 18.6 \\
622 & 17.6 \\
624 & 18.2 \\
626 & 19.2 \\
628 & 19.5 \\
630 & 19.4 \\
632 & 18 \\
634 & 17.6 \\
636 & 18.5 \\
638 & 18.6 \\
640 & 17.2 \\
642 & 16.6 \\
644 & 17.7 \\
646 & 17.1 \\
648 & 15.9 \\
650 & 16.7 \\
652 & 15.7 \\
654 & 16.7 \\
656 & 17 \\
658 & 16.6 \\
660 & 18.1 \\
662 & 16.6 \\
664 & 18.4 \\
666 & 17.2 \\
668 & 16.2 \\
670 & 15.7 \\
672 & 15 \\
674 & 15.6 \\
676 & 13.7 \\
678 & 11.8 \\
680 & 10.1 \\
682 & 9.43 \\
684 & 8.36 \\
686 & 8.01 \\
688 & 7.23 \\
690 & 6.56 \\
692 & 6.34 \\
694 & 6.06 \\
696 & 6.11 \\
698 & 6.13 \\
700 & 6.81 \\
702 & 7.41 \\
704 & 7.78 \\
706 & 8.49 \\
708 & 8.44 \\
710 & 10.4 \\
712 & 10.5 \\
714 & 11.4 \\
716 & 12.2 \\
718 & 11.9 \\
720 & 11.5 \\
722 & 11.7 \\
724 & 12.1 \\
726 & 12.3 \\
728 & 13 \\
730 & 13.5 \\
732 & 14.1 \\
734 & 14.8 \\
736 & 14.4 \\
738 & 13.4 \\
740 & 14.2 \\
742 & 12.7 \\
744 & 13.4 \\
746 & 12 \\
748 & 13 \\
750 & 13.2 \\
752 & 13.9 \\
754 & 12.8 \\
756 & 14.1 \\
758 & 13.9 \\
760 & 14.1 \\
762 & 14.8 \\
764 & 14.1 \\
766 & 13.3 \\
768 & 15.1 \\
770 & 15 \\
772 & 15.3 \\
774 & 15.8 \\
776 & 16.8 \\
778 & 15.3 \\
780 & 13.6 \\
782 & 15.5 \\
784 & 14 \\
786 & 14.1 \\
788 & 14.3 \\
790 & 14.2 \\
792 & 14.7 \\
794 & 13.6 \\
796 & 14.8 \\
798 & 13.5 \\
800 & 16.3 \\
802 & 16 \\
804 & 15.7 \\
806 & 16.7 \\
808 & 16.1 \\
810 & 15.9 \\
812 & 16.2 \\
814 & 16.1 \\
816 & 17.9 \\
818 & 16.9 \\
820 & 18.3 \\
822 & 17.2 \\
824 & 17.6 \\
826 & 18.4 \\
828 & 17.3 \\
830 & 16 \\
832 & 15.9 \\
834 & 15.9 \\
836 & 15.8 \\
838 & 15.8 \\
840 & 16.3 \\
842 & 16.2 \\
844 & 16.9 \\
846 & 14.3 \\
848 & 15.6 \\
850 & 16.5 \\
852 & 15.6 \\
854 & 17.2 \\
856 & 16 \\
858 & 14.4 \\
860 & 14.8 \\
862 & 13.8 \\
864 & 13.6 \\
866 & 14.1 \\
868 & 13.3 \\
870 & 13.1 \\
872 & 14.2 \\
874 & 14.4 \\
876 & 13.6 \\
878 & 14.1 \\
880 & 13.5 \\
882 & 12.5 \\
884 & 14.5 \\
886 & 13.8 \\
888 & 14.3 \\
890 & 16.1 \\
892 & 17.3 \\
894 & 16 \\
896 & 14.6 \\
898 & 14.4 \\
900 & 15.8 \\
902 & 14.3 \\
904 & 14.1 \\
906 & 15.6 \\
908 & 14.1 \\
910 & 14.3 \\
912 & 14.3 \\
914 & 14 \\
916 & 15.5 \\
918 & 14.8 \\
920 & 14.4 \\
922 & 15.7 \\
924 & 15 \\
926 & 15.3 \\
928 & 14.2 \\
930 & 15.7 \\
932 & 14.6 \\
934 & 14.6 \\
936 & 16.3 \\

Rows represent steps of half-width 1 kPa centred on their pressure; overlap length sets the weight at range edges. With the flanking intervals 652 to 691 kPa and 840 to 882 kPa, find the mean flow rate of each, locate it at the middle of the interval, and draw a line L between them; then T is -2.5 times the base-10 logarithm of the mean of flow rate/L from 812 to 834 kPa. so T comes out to -0.175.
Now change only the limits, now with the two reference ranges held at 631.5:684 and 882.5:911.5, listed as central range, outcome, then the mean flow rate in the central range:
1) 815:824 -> -0.16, 17.6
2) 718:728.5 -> 0.28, 12.1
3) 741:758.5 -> 0.17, 13.2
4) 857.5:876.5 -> 0.08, 13.9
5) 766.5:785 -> 0.02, 15.1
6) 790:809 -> 0.01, 15.2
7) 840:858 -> -0.06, 16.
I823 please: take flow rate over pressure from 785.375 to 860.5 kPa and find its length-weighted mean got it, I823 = 15.9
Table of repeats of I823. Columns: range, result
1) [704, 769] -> 12.7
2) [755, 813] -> 14.9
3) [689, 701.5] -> 6.38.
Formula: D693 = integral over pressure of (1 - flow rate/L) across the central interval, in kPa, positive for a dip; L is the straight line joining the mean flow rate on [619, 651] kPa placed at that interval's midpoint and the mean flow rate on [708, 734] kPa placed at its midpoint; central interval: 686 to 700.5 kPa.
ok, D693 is 7.7 kPa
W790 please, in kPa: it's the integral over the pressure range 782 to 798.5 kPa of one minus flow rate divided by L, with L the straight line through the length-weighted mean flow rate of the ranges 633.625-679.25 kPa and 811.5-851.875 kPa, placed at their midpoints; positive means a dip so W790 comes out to 2.3 kPa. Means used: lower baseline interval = 16.5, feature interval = 14.3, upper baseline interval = 16.5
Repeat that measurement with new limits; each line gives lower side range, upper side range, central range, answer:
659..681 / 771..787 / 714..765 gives 6.5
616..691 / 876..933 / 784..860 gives -4.4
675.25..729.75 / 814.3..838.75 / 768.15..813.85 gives -1.3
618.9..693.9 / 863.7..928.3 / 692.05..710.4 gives 9.4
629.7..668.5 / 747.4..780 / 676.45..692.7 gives 7.6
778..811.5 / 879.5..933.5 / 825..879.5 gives -1.5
